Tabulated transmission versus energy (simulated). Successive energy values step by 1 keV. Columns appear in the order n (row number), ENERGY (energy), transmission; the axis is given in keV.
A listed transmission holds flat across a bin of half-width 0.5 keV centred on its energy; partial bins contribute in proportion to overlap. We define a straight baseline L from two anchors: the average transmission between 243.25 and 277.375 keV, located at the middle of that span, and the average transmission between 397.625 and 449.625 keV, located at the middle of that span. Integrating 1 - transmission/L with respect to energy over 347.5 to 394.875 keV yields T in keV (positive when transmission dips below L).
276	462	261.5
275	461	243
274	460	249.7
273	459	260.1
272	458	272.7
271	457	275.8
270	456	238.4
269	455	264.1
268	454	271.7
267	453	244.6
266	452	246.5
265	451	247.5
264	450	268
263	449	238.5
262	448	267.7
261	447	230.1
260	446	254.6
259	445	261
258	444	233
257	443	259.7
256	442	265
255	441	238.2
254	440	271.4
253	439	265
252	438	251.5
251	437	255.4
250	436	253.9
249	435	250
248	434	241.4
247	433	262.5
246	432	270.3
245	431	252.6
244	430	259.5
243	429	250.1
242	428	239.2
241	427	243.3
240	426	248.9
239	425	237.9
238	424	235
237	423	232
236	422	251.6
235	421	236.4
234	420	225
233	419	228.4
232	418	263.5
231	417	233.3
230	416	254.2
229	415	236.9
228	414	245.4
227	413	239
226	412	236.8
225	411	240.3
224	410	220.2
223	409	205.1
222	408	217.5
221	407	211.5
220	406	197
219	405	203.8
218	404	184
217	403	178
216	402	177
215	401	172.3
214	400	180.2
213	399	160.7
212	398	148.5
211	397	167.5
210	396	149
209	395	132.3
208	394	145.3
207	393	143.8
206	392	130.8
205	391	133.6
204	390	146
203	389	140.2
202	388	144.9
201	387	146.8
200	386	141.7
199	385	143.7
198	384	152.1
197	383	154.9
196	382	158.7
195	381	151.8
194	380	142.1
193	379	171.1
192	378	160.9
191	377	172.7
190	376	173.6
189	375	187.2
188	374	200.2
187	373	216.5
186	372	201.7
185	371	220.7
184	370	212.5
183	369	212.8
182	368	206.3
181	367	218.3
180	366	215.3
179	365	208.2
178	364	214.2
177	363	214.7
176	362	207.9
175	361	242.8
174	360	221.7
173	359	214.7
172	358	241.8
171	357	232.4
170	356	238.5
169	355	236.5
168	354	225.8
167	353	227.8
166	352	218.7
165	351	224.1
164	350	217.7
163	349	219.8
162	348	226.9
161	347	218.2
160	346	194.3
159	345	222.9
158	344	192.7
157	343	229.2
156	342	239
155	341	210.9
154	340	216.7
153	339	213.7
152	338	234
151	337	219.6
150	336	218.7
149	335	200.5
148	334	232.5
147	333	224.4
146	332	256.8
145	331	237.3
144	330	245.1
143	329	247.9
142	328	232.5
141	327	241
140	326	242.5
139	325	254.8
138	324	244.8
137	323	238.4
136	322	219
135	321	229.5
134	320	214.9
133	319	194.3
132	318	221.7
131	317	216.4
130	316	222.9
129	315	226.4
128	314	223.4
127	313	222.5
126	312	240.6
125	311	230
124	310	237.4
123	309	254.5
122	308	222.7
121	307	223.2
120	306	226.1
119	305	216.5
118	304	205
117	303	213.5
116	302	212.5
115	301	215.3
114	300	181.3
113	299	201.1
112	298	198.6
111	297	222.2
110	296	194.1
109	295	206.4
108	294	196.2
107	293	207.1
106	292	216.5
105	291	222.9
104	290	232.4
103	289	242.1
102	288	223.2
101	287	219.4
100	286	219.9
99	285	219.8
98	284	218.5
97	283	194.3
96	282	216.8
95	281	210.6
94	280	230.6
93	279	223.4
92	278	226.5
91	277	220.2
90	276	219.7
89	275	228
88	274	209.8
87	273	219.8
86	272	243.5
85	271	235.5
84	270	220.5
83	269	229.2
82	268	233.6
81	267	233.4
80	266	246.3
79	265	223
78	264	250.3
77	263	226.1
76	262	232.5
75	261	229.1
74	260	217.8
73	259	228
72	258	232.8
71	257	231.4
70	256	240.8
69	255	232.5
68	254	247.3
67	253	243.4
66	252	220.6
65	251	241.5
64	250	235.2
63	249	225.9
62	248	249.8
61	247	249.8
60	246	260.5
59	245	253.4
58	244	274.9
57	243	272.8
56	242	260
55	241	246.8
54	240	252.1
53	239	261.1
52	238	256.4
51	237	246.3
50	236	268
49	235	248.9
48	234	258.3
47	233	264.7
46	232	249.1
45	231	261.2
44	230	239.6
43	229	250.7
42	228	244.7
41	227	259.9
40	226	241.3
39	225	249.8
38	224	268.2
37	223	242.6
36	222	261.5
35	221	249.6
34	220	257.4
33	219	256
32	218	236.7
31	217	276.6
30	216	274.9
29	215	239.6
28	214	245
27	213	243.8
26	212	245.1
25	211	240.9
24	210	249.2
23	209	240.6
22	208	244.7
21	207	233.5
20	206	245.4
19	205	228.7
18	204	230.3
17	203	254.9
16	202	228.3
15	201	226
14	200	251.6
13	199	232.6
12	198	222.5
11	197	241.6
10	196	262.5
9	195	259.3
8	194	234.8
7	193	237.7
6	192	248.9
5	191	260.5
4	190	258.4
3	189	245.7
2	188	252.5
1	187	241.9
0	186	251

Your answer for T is 8.8 keV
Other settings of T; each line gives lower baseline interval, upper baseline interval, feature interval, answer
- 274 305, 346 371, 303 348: -1.7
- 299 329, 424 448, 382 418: 9.3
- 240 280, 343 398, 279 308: 1.1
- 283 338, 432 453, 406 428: 1.1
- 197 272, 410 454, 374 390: 5.8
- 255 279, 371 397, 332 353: -4.1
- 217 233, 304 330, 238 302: 3.3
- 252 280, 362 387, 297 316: -0.6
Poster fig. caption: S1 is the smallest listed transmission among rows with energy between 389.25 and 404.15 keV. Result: 130.8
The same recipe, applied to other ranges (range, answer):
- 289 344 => 181.3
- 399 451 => 160.7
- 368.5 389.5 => 140.2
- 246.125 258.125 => 220.6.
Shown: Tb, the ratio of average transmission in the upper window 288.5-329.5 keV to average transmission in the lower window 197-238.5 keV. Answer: 0.90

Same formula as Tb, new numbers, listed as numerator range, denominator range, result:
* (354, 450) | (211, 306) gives 0.90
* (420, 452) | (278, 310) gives 1.16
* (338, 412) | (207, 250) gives 0.77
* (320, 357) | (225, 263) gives 0.92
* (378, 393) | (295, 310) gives 0.69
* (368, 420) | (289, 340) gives 0.83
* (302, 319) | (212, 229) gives 0.89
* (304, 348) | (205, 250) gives 0.90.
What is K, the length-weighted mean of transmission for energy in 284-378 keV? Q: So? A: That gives 220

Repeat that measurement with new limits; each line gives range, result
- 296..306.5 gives 208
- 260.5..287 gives 225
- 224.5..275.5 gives 243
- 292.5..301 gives 202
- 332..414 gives 197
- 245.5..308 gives 224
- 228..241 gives 254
